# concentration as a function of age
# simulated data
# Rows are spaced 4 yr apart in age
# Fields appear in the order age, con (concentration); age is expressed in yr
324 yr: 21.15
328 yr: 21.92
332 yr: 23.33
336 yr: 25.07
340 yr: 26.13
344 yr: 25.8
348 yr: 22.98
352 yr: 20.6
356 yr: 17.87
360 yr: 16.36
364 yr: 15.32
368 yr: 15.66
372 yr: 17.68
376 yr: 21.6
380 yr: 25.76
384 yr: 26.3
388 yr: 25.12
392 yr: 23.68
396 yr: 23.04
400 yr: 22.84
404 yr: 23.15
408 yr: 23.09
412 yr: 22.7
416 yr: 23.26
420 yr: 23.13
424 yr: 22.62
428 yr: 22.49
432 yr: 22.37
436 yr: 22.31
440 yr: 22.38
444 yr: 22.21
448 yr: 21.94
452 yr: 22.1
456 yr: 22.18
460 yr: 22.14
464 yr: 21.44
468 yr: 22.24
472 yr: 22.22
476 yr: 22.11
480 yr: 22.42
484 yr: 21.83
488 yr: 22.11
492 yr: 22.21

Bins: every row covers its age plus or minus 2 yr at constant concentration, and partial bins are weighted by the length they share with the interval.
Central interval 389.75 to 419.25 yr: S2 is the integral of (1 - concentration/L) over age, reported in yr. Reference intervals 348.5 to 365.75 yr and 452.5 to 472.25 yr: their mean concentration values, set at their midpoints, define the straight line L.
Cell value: -4.9 yr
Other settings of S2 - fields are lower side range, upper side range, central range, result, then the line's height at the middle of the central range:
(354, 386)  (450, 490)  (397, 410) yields -1.7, 20.4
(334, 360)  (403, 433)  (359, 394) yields 2.7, 22.7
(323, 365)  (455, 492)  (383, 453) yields -3.5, 21.9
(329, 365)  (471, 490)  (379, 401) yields -2.7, 21.8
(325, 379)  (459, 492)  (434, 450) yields -0.3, 21.8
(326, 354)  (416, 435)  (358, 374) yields 4.9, 23.4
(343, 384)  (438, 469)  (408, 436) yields -1.8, 21.4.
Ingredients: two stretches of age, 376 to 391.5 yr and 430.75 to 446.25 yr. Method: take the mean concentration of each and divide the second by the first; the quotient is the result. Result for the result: 0.89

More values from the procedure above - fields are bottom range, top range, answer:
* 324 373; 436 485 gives 1.06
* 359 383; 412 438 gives 1.19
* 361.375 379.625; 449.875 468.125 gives 1.21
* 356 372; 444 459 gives 1.36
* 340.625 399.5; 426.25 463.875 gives 1.04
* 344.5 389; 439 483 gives 1.08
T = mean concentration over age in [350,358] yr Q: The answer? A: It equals 19.2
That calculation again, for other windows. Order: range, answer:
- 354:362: 17.1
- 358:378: 17.3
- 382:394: 25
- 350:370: 17.2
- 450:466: 22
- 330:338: 24.2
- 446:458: 22.1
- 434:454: 22.2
